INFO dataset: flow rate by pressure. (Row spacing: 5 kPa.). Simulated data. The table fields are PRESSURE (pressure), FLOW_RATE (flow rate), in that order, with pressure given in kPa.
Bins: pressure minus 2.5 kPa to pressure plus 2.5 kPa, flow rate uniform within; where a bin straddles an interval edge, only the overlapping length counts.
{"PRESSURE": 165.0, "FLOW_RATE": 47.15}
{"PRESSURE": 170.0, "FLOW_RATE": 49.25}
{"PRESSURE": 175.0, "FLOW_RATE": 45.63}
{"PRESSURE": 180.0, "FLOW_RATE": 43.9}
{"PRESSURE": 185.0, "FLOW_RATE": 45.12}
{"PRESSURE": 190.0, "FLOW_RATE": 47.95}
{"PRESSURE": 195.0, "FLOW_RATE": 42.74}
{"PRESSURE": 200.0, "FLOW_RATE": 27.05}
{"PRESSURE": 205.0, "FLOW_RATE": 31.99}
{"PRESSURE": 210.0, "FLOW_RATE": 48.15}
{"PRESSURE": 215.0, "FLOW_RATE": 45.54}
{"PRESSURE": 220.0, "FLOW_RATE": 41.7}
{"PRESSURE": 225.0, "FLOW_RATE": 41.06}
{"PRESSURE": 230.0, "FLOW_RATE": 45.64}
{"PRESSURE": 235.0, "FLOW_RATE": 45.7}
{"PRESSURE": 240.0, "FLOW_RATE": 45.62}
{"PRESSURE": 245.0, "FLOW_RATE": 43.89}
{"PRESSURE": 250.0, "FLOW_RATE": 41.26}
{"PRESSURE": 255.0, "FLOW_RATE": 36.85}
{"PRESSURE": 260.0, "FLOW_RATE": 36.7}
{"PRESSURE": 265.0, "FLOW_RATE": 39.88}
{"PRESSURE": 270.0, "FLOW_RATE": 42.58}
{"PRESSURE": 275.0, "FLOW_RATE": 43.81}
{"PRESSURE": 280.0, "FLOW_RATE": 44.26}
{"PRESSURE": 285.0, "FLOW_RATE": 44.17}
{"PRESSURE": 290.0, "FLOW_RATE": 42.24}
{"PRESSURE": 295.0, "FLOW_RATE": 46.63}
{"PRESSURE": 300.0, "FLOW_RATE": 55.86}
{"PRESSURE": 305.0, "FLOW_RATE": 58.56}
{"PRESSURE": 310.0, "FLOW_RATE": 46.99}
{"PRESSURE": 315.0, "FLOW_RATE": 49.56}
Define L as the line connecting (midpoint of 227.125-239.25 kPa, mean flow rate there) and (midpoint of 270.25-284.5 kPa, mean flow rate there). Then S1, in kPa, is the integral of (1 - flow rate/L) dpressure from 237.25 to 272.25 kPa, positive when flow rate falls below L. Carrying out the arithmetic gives 2.9 kPa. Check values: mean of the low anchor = 45.5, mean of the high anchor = 43.8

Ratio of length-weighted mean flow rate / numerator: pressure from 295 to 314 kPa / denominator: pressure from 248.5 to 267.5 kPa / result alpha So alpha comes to 1.4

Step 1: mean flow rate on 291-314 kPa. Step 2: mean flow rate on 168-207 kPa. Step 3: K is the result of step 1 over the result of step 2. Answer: 1.23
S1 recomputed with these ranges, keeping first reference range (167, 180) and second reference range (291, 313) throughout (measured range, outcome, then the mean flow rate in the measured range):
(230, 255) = 2.86 kPa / 43.5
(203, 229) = 3.32 kPa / 42.1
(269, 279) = 1.36 kPa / 43.4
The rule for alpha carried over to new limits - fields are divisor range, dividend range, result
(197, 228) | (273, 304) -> 1.19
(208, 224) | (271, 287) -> 0.98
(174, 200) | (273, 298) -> 1.03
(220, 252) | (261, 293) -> 0.97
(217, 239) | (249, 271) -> 0.89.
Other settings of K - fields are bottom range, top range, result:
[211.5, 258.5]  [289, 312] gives 1.18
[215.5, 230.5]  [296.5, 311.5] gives 1.26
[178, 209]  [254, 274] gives 0.98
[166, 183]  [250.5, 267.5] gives 0.83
